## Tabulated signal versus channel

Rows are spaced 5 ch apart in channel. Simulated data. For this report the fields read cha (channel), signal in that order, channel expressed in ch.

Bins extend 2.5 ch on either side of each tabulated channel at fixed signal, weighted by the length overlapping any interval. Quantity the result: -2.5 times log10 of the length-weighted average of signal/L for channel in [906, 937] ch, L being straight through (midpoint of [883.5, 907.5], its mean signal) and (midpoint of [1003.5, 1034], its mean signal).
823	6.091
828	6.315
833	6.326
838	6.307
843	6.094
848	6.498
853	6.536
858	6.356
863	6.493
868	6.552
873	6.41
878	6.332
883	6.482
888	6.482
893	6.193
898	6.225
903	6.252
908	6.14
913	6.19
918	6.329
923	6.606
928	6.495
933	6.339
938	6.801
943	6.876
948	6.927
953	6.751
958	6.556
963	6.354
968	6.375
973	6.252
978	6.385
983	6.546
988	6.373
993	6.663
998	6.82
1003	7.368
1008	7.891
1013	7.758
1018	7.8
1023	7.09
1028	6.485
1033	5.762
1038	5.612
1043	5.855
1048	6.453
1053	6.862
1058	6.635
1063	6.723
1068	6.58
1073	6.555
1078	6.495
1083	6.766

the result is 0.02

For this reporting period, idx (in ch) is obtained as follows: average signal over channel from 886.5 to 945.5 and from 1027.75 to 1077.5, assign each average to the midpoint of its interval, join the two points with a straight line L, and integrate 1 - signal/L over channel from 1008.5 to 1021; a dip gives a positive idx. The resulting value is -2.8 ch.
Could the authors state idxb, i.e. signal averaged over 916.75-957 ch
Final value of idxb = 6.65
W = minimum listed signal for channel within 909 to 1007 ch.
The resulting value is 6.19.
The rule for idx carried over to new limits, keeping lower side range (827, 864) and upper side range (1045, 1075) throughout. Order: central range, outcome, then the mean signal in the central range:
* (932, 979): -0.57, 6.57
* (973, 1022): -3.58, 7.03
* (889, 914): 0.83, 6.22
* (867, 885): -0.10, 6.43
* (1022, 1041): 1.23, 6.16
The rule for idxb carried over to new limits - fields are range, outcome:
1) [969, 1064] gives 6.7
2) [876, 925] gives 6.32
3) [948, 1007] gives 6.63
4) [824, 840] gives 6.3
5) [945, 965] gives 6.66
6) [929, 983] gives 6.56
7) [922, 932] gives 6.51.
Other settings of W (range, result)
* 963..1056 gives 5.612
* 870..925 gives 6.14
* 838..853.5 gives 6.094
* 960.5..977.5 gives 6.252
